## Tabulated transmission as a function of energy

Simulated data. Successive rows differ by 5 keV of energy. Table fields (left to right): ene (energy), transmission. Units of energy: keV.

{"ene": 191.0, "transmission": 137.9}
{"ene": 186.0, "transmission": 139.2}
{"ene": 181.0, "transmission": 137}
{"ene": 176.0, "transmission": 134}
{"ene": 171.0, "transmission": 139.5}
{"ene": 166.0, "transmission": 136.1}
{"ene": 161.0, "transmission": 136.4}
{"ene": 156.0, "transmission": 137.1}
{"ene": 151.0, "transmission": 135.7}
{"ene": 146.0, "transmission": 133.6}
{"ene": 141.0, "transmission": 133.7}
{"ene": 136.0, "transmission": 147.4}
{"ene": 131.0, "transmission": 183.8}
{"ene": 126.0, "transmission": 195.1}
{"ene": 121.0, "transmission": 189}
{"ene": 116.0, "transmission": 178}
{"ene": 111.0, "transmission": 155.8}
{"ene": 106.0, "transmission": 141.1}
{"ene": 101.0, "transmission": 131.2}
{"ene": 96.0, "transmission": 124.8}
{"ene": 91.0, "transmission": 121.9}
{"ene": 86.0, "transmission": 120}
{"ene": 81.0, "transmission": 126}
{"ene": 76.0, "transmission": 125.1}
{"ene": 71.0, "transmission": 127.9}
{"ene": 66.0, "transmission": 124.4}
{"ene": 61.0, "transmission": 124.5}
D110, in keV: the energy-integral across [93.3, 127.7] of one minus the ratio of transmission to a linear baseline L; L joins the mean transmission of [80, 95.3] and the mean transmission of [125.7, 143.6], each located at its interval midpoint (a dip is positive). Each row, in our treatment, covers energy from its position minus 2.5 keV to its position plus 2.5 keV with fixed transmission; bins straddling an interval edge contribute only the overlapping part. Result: -3.9 keV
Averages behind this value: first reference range 123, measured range 158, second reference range 161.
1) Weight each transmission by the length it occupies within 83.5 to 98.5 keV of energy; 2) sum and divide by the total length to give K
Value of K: 122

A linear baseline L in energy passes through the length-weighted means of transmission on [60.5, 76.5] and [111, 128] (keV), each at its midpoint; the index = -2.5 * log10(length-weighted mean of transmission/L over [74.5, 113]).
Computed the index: 0.176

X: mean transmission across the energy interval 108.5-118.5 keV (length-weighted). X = 167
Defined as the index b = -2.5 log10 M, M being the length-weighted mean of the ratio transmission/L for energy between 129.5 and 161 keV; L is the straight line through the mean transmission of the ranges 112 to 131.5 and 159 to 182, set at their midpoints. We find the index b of 0.13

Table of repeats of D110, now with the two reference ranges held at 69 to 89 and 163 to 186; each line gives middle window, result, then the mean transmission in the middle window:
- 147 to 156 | -0.1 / 136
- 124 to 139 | -4.8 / 173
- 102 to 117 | -2.9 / 154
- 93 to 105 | -0.2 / 129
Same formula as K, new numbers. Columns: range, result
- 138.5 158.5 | 135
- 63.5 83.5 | 126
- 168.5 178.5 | 137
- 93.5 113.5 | 138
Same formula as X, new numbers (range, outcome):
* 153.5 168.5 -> 137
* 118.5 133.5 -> 189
